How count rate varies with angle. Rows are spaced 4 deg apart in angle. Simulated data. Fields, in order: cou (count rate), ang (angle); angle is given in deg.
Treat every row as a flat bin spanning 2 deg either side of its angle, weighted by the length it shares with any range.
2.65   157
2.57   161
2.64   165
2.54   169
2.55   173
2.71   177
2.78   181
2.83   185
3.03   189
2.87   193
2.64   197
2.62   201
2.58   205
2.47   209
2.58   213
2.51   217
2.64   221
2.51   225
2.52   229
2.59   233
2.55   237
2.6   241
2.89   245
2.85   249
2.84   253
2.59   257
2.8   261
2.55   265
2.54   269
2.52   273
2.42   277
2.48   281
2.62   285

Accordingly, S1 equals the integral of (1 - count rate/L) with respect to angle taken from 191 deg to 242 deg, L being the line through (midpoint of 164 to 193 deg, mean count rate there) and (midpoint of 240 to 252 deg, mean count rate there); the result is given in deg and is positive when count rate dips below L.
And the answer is 3.4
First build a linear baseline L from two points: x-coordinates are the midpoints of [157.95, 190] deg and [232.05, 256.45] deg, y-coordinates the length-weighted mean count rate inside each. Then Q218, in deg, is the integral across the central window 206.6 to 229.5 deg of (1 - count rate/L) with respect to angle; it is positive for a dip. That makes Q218 1.43 deg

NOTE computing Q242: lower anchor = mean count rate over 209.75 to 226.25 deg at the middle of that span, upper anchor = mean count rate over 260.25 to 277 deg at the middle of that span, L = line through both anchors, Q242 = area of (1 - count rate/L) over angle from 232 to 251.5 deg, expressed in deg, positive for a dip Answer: -1.1 deg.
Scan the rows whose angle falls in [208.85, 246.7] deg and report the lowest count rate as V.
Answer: 2.47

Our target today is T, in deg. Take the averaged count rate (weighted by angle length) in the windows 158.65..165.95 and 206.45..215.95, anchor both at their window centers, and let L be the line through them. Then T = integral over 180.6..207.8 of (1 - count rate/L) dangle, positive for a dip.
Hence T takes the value -2.14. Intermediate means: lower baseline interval 2.6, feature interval 2.75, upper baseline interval 2.53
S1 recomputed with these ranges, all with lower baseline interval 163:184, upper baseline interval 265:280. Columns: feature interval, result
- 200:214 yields 0.24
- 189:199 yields -0.72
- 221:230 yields 0.11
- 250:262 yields -1.05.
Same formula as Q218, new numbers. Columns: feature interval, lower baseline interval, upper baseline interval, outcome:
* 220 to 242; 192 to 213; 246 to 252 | 1.6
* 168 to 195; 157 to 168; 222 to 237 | -1.8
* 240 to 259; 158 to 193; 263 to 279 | -1.5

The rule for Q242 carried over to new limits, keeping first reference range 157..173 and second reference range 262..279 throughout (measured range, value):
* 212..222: -0.1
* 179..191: -1.4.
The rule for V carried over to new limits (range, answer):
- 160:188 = 2.54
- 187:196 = 2.87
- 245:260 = 2.59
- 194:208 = 2.58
